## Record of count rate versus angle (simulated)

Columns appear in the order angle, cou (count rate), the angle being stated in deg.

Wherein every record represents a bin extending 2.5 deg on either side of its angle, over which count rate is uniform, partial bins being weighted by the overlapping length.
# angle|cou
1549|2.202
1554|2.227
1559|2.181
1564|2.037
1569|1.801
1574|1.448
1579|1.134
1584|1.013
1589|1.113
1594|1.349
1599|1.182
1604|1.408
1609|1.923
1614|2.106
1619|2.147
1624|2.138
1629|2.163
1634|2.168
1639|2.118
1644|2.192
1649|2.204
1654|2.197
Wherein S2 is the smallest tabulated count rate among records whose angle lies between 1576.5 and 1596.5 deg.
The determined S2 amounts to 1.013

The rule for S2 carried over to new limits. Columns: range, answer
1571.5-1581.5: 1.134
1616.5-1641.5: 2.118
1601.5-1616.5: 1.408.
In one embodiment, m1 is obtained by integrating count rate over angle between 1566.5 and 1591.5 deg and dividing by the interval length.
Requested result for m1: 1.3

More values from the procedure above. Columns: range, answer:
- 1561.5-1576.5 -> 1.76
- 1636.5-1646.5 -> 2.16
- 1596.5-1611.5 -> 1.5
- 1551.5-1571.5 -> 2.06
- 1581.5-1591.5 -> 1.06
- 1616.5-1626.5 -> 2.14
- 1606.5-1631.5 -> 2.1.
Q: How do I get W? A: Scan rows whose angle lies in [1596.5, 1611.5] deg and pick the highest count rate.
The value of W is 1.923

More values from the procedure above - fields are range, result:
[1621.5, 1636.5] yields 2.168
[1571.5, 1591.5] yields 1.448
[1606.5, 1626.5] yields 2.147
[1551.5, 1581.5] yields 2.227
